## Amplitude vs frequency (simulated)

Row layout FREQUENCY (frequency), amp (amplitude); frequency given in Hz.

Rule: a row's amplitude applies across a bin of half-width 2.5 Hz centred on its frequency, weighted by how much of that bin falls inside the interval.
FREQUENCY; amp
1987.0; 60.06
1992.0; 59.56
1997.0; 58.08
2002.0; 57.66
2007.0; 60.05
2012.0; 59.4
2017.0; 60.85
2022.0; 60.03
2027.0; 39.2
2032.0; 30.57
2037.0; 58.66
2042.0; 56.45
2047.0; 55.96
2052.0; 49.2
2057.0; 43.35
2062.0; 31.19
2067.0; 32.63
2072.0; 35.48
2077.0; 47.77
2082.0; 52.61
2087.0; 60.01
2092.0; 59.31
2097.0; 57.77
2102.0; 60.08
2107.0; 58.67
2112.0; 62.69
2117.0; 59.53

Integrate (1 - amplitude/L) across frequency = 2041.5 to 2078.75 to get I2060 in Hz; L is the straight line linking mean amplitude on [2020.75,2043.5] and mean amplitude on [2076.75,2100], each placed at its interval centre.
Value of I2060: 6.2 Hz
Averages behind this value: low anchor 48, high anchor 56.3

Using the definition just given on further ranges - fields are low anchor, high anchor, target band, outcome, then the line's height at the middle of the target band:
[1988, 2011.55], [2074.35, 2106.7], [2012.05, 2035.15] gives 3.6 Hz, 58.3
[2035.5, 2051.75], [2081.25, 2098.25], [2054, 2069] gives 5.4 Hz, 56.6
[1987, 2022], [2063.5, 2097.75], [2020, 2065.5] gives 6.1 Hz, 53.9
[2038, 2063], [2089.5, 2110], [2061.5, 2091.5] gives 5.2 Hz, 54.2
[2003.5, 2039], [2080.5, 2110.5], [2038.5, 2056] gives 0.5 Hz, 54.7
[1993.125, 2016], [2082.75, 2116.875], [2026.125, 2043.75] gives 3.8 Hz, 59.1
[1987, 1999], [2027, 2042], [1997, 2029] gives -2.4 Hz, 52.6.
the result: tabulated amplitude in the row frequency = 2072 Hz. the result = 35.48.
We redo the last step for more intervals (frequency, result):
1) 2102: 60.08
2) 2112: 62.69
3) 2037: 58.66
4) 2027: 39.2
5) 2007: 60.05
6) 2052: 49.2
